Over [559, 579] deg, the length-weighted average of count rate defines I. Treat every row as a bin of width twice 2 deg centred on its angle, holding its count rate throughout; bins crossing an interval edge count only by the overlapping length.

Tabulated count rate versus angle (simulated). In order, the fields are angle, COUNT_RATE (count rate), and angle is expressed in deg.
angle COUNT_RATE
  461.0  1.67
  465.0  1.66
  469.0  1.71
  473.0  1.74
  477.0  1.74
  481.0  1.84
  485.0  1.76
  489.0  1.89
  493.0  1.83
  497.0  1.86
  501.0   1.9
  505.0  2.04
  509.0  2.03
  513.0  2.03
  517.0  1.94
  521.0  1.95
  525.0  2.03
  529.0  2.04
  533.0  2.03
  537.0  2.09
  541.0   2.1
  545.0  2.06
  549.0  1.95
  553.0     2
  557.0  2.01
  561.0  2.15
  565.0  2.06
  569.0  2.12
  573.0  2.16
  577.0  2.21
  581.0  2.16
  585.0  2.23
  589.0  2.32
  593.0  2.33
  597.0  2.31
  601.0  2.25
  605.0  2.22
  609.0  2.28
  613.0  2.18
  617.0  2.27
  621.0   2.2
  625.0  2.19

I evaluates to 2.14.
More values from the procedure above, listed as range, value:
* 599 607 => 2.24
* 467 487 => 1.76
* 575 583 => 2.19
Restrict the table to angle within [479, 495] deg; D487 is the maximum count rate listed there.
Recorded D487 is 1.89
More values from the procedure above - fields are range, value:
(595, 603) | 2.31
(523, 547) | 2.1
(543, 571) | 2.15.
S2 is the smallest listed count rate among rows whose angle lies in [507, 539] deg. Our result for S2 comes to 1.94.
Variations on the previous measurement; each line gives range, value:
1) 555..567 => 2.01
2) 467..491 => 1.71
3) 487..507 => 1.83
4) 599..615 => 2.18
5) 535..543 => 2.09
